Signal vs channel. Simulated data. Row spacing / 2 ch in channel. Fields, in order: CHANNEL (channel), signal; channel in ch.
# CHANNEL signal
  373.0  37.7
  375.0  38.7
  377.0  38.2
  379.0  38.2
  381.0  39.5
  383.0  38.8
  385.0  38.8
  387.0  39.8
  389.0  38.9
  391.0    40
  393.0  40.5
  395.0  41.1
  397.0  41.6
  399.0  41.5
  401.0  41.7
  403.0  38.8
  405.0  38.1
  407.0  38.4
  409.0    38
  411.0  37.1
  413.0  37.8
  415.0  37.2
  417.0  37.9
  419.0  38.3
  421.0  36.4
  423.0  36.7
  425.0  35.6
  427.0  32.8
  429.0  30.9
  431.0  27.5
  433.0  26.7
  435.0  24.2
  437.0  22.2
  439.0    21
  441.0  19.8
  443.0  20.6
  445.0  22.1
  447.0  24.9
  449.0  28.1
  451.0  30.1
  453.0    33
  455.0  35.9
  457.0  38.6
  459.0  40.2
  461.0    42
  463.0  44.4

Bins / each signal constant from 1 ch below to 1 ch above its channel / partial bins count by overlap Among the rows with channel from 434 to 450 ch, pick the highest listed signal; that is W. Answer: 28.1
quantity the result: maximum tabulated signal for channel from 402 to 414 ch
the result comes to 38.8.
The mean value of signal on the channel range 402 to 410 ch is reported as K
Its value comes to 38.3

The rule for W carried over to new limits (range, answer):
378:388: 39.8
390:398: 41.6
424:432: 35.6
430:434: 27.5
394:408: 41.7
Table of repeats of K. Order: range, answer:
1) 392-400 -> 41.2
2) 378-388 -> 39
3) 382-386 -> 38.8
